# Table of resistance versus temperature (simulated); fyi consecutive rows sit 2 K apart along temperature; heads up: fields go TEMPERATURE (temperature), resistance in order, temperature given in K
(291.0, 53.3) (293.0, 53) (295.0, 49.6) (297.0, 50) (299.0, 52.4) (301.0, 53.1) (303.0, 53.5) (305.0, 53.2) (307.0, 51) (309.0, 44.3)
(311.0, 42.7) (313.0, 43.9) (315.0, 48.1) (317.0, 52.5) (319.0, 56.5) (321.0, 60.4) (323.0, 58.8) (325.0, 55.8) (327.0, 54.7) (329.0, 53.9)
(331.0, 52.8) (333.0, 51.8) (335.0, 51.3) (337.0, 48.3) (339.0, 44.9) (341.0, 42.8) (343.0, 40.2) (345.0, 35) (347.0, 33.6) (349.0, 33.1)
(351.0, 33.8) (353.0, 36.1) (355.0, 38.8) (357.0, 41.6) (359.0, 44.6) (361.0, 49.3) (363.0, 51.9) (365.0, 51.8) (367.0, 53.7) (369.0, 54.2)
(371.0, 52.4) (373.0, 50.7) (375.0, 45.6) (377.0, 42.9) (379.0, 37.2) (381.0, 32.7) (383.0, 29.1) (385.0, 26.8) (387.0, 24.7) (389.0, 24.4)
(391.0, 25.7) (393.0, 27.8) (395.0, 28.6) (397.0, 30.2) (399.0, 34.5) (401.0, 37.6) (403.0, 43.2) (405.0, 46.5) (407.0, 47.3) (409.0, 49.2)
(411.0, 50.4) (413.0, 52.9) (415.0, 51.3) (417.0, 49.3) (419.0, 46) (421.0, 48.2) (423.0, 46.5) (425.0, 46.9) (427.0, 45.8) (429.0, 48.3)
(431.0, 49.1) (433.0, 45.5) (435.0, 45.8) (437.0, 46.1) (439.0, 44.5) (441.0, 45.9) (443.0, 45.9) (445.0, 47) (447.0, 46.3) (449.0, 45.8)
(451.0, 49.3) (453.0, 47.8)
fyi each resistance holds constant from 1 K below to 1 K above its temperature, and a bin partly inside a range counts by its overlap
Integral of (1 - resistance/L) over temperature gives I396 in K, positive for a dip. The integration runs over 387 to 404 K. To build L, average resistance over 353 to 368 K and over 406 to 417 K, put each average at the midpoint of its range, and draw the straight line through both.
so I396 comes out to 6.2 K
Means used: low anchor 46.6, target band 31.1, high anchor 50.1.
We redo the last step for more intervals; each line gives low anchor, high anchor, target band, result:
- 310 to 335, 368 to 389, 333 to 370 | 1.1 K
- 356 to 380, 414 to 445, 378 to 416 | 8.5 K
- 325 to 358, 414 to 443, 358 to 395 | 4.1 K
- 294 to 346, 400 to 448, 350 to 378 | 1.4 K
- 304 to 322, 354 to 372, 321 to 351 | 1.6 K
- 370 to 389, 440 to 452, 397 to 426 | -2.8 K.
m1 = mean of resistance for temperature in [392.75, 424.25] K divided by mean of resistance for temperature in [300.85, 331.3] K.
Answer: 0.83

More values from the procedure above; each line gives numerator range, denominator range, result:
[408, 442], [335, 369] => 1.11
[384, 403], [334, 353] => 0.74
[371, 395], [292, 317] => 0.68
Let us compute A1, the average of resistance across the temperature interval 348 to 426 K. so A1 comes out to 41.5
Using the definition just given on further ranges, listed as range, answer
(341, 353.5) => 35.9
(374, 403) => 32.4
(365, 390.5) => 39.7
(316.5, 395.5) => 43.3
